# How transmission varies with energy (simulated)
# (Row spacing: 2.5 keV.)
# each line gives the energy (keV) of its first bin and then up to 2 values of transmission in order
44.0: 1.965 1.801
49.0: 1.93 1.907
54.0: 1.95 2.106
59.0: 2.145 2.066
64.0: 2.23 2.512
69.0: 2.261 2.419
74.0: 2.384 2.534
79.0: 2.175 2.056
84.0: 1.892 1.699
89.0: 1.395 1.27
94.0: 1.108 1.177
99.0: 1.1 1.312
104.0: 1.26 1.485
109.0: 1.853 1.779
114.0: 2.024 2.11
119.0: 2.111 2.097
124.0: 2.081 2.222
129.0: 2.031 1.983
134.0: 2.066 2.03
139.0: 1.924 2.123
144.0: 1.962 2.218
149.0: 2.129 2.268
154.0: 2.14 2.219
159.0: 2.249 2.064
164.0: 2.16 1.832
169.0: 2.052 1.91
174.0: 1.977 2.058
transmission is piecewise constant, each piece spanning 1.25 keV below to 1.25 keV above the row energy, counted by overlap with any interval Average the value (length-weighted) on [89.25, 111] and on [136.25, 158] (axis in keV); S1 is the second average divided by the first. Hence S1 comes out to 1.58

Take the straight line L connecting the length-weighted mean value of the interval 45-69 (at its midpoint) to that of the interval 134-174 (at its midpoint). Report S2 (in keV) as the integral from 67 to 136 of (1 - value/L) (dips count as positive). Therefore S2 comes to 7.4 keV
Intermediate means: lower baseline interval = 2.08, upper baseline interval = 2.08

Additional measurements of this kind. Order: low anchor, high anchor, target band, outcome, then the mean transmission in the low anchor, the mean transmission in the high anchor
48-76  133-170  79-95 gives 4.0 keV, 2.19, 2.1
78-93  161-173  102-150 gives -2.5 keV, 1.73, 2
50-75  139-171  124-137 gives 0.4 keV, 2.19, 2.11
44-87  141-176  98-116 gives 4.6 keV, 2.12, 2.09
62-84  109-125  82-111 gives 9.5 keV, 2.29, 2.02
